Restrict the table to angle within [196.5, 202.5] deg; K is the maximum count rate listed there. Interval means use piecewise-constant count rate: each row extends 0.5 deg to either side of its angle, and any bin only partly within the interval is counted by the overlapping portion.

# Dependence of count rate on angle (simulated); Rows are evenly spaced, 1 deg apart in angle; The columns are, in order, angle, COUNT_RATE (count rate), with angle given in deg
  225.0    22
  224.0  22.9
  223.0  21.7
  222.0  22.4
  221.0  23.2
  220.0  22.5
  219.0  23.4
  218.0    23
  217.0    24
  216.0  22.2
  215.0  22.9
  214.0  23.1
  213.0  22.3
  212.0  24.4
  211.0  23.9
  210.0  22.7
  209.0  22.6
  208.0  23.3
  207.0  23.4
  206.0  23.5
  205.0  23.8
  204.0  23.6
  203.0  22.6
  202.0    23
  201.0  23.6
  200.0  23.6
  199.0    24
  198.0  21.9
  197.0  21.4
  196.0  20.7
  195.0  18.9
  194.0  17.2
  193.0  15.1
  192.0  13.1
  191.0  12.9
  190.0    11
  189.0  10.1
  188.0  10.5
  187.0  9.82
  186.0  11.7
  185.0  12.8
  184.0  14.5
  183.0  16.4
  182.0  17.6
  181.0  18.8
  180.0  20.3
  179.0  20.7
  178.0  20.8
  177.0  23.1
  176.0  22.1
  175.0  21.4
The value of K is 24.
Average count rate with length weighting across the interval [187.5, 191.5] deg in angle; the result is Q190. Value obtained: 11.1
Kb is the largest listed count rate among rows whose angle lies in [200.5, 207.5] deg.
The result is 23.8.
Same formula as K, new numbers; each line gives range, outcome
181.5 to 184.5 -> 17.6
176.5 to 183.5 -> 23.1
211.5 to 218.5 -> 24.4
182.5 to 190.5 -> 16.4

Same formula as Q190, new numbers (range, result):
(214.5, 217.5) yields 23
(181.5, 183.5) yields 17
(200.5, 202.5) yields 23.3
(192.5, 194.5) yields 16.1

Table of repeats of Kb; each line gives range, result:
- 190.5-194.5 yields 17.2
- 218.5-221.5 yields 23.4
